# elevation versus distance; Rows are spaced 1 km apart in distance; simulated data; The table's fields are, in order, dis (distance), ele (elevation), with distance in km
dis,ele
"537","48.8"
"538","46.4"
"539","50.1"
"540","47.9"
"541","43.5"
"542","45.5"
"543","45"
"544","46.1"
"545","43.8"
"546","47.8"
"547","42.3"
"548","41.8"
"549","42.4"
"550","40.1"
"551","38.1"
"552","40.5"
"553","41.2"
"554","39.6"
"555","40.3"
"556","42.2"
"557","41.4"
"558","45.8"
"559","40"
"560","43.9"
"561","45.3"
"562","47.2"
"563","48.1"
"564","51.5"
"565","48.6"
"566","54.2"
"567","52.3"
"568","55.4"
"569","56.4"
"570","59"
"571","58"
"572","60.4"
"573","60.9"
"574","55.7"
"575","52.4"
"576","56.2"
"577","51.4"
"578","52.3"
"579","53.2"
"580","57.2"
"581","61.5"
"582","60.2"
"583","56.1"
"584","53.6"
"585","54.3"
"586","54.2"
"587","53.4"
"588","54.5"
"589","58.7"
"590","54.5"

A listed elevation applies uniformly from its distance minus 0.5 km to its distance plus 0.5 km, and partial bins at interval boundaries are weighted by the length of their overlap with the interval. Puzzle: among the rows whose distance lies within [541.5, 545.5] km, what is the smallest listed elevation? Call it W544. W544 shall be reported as 43.8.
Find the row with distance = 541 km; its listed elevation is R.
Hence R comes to 43.5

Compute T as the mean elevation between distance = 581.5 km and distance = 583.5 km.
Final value 58.2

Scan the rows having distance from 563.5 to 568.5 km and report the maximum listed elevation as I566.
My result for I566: 55.4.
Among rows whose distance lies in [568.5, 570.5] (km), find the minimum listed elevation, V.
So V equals 56.4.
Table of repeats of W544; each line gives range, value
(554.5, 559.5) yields 40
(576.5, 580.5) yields 51.4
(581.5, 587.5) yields 53.4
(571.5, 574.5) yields 55.7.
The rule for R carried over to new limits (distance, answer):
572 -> 60.4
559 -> 40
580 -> 57.2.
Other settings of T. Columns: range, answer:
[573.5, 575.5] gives 54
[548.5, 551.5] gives 40.2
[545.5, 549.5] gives 43.6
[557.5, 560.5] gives 43.2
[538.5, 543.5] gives 46.4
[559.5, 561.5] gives 44.6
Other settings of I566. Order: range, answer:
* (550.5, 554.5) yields 41.2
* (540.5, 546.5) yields 47.8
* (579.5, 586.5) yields 61.5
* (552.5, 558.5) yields 45.8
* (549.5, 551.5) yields 40.1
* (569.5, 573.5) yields 60.9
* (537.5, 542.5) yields 50.1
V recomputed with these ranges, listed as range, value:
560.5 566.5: 45.3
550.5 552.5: 38.1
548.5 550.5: 40.1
